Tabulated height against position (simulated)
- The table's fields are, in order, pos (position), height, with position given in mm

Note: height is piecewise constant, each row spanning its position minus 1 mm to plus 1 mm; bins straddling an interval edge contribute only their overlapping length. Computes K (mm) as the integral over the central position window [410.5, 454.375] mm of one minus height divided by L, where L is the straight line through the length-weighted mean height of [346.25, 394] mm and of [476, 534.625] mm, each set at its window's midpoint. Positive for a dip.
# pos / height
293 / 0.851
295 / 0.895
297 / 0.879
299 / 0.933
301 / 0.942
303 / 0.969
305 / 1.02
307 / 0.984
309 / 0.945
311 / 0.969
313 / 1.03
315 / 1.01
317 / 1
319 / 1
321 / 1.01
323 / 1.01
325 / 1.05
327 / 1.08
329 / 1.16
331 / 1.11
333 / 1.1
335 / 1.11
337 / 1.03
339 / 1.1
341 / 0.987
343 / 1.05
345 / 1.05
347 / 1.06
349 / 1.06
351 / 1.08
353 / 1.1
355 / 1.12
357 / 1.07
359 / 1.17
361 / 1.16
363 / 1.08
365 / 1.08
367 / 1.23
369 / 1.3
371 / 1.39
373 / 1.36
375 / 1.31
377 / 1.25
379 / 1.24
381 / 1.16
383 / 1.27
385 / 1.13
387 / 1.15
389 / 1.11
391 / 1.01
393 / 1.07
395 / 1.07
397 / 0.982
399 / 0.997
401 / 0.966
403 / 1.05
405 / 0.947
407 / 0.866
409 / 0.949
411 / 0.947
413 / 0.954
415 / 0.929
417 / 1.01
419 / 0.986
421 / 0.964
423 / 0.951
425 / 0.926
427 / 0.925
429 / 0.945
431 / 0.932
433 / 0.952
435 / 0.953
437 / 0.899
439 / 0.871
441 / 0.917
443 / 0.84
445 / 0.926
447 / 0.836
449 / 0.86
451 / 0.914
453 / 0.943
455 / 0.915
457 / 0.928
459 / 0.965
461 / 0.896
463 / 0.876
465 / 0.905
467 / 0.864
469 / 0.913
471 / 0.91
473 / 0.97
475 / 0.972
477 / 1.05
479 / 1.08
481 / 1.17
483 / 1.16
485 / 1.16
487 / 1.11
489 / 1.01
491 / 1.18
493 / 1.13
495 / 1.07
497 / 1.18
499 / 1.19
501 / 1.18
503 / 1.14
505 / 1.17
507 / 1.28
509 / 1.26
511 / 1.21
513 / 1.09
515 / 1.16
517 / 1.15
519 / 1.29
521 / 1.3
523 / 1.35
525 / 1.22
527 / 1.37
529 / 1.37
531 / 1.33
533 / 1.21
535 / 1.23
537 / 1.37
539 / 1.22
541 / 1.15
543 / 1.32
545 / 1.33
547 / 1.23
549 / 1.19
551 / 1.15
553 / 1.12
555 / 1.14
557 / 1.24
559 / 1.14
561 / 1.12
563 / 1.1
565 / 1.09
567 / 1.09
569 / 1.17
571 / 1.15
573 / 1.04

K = 9.4 mm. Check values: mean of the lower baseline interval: 1.17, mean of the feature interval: 0.926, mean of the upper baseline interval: 1.19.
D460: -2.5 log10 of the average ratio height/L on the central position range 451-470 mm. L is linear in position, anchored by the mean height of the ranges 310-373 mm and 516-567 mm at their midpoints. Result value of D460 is 0.27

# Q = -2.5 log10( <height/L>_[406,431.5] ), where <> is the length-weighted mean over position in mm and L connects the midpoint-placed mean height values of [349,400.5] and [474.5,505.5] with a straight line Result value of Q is 0.205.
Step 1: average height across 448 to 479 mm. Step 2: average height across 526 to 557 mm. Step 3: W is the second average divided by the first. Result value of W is 1.3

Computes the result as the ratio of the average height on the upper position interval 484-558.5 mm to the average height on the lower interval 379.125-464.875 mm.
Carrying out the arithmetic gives 1.25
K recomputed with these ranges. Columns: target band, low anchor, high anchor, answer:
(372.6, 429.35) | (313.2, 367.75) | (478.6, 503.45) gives 2.69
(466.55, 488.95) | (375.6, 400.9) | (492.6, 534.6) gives 2.95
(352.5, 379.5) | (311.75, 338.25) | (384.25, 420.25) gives -4.67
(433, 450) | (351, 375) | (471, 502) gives 3.62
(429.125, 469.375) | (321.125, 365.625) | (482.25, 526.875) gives 8.52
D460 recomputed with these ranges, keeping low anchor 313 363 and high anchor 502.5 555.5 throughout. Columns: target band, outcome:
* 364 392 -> -0.10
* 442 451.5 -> 0.31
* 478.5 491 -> 0.07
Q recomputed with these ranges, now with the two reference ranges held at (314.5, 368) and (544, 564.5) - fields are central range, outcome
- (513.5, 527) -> -0.08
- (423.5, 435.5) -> 0.19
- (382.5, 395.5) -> -0.01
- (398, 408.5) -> 0.15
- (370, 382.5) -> -0.18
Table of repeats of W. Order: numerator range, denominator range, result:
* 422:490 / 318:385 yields 0.84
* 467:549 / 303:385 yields 1.06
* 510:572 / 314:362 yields 1.13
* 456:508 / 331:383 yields 0.92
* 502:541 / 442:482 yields 1.33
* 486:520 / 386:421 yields 1.17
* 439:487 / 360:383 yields 0.78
